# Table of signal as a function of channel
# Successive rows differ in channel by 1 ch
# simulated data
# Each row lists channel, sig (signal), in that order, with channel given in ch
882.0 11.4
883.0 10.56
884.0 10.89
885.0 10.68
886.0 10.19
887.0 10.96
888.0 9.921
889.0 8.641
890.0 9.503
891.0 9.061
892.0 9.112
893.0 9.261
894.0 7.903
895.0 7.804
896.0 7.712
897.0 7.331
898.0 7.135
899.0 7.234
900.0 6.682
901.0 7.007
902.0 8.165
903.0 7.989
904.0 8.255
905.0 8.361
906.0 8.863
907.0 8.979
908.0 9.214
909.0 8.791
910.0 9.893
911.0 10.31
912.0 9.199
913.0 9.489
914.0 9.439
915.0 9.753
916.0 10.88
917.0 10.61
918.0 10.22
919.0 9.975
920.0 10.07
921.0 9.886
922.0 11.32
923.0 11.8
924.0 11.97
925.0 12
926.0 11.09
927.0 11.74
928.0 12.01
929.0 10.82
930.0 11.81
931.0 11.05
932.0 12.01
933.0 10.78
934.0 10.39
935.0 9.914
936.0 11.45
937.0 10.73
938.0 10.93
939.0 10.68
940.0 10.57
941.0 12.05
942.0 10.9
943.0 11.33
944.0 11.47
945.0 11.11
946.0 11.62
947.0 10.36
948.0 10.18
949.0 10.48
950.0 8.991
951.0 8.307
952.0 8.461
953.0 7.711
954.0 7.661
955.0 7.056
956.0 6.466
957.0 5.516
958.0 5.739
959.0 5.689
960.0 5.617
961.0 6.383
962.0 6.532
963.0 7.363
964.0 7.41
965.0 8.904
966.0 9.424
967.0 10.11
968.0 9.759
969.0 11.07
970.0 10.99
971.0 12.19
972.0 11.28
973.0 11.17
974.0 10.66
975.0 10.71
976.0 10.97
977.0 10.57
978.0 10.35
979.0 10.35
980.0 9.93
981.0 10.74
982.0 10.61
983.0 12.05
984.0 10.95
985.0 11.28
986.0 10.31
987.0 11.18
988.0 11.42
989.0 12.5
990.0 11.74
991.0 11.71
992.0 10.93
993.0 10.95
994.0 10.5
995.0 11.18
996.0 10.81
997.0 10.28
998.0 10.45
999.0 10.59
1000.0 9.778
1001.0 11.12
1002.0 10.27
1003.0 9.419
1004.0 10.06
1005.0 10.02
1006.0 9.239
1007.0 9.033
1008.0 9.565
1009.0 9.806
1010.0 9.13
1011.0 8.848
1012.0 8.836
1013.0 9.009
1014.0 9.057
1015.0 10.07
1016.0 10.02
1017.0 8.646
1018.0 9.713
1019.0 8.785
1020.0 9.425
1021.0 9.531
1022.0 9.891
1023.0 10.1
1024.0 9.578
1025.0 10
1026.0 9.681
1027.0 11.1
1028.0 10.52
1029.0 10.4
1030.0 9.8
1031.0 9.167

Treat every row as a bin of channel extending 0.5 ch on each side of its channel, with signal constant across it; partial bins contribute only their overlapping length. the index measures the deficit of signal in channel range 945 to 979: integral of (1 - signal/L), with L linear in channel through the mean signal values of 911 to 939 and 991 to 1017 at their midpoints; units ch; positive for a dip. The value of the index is 4.5 ch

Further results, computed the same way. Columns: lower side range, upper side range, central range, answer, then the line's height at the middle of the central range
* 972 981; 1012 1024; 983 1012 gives -1.2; 10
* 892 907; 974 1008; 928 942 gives -3.2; 8.98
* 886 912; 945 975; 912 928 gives -3.7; 8.67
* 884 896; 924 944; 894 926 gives 3.1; 10.2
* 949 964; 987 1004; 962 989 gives -4.5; 8.92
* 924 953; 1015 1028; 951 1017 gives 3.5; 10.2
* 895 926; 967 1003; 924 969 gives 1.8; 10.1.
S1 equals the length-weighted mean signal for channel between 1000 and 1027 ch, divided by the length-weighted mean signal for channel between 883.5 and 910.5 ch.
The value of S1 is 1.10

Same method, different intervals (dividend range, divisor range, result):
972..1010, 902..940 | 1.03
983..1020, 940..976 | 1.11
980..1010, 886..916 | 1.21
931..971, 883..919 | 1.03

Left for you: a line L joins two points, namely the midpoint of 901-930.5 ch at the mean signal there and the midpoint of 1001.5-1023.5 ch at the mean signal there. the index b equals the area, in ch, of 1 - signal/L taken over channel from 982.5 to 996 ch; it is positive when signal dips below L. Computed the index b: -2.3 ch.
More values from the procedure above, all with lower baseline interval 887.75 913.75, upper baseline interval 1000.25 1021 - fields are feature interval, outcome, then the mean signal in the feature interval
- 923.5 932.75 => -2.97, 11.6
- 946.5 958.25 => 1.12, 8.13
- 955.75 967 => 2.60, 6.98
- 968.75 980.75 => -2.17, 10.8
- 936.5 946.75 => -2.57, 11.1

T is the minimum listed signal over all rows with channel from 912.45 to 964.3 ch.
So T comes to 5.516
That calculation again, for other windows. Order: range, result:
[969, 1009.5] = 9.033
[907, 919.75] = 8.791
